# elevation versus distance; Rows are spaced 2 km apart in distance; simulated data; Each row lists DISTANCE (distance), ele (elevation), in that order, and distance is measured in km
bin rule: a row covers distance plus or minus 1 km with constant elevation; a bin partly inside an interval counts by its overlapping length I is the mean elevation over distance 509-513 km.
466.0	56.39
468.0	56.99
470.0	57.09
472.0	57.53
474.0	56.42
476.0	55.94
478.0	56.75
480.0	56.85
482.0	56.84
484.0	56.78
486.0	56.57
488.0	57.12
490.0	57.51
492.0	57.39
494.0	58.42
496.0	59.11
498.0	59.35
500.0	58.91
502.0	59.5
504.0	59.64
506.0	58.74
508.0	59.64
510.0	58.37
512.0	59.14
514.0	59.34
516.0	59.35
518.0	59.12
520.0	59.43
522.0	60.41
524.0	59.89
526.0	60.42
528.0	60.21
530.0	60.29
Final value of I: 58.8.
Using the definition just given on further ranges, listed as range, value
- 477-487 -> 56.8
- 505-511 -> 58.9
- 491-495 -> 57.9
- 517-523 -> 59.7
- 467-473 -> 57.2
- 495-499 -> 59.2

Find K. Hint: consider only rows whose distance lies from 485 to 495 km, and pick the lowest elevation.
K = 56.57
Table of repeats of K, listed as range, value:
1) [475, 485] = 55.94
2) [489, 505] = 57.39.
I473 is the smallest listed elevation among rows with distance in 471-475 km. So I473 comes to 56.42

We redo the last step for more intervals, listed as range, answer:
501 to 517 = 58.37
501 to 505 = 59.5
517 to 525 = 59.12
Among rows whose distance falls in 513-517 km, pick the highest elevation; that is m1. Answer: 59.35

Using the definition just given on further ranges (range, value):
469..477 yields 57.53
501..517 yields 59.64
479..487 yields 56.85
